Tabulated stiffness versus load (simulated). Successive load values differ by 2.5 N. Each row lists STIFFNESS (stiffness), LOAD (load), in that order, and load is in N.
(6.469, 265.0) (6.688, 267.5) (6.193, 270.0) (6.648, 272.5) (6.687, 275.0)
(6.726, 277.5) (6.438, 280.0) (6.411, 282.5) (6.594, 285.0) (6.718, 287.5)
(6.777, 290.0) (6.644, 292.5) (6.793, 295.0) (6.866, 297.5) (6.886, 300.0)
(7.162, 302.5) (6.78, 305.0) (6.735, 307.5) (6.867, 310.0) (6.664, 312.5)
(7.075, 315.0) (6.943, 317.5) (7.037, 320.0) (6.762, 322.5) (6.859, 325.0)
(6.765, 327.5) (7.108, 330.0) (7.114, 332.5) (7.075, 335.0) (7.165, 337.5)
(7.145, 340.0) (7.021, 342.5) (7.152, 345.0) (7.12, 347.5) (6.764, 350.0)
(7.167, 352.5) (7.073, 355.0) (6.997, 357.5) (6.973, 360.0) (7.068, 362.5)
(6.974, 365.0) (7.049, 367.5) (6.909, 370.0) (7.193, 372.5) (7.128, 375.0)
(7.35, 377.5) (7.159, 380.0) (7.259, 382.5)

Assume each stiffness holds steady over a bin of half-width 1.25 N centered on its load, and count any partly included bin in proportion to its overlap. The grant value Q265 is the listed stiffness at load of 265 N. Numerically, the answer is 6.469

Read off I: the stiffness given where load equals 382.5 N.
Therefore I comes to 7.259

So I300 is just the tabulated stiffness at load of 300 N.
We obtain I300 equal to 6.886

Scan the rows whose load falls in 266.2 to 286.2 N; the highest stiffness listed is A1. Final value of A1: 6.726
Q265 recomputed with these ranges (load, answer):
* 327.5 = 6.765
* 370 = 6.909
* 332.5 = 7.114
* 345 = 7.152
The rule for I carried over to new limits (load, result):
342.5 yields 7.021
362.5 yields 7.068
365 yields 6.974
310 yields 6.867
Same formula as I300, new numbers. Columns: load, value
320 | 7.037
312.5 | 6.664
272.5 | 6.648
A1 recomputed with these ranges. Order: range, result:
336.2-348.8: 7.165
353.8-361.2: 7.073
